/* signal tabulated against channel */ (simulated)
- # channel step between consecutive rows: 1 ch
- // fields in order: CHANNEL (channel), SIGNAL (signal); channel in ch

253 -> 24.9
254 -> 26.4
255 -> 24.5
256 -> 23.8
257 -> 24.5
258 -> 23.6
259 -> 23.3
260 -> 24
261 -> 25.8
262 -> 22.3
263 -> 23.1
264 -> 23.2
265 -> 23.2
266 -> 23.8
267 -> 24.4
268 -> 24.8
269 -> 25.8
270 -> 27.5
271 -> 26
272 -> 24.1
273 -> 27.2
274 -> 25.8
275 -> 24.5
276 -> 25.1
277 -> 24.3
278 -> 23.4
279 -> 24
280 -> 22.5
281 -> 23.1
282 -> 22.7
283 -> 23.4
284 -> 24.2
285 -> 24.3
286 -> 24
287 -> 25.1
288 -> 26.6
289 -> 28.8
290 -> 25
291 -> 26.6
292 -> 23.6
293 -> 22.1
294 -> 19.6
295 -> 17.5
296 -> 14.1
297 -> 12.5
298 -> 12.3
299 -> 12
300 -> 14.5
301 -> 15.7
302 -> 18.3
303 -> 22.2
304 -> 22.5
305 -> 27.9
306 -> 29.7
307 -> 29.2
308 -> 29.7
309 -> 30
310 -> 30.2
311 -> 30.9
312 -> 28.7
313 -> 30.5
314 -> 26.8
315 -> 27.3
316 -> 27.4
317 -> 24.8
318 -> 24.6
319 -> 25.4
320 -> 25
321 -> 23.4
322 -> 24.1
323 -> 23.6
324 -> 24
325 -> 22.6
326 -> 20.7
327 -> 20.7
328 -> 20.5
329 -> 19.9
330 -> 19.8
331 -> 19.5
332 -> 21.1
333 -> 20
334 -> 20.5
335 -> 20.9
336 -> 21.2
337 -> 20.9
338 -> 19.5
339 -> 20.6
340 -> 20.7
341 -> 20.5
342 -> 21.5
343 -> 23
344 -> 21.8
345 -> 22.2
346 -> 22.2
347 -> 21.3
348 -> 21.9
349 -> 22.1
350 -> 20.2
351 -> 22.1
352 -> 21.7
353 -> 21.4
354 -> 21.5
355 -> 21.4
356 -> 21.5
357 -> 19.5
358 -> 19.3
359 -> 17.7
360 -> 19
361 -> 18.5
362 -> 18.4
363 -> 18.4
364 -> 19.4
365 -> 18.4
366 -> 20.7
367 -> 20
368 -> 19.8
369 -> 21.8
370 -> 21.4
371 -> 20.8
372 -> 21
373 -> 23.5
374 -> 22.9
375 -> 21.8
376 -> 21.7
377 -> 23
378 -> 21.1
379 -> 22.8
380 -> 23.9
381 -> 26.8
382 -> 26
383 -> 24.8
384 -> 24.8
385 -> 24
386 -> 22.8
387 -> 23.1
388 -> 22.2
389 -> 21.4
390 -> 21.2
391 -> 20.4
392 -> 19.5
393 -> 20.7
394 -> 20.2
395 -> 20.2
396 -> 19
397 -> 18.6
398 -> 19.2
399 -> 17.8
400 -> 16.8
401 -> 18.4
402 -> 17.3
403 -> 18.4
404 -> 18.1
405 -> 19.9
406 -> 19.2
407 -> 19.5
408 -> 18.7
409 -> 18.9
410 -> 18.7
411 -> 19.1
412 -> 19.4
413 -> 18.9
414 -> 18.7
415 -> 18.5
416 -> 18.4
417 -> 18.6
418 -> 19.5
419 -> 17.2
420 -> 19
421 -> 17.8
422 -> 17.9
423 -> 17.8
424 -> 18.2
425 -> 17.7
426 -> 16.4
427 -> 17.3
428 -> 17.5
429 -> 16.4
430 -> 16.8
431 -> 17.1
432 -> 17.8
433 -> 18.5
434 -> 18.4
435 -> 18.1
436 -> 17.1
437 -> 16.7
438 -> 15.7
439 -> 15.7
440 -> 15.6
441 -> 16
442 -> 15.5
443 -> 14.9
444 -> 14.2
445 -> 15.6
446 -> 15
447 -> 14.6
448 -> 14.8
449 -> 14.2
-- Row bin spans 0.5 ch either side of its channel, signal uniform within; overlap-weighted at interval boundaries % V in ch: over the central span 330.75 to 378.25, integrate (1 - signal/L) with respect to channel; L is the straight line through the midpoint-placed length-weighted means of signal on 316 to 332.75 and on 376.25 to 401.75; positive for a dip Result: 2.7 ch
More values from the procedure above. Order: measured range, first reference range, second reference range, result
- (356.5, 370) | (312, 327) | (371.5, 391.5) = 2.4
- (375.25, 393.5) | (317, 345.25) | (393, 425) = -2.9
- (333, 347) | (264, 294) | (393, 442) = 0.4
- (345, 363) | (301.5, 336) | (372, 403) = 1.9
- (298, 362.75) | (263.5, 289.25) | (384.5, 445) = -0.3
